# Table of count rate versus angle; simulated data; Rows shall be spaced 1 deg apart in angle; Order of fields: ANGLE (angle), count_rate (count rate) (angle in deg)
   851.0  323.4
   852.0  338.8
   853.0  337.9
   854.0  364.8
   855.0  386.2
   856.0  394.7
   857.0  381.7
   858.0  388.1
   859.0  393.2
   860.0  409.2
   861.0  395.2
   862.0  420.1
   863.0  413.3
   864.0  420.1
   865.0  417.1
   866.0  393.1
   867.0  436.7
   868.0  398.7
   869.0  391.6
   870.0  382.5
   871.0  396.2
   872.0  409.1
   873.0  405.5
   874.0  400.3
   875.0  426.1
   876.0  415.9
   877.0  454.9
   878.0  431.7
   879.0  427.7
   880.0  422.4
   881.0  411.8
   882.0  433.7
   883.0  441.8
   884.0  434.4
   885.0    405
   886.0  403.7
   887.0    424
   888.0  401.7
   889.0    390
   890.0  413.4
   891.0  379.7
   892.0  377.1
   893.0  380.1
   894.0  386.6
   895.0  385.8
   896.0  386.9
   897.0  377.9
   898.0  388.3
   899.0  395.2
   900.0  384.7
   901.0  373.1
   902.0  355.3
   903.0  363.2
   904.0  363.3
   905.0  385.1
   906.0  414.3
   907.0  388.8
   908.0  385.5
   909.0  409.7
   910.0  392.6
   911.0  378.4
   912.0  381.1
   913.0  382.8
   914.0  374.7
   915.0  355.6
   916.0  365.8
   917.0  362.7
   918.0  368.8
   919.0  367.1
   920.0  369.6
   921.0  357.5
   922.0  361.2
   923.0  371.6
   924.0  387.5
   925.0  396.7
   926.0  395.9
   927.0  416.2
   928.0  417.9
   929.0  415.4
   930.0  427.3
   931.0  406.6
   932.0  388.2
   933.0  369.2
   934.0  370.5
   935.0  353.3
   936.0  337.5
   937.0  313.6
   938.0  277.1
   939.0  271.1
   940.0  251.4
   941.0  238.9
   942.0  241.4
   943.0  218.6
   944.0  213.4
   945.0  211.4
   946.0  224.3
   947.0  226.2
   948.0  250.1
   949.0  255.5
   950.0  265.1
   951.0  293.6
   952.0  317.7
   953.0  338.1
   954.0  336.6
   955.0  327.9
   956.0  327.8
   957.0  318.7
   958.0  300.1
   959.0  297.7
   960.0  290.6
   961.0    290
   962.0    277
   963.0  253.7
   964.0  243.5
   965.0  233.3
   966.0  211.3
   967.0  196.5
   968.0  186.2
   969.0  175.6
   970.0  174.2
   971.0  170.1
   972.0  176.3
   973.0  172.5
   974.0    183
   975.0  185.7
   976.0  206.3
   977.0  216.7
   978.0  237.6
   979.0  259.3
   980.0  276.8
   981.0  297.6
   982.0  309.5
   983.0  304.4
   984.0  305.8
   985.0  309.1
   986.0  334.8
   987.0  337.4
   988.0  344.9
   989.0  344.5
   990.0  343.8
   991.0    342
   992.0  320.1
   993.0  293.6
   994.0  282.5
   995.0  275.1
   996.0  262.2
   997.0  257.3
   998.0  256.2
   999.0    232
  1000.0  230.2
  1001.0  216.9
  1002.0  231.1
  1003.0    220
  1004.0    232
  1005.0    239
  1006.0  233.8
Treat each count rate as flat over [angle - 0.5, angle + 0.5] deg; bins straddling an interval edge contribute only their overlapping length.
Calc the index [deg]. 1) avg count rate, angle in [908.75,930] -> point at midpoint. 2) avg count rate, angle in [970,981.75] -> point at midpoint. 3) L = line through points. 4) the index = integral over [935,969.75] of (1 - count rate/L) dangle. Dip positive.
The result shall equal 2.3 deg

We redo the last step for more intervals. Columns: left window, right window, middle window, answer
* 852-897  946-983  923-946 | -2.0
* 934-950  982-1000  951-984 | 3.2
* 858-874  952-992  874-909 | -2.7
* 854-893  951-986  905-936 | -4.7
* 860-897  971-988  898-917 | -0.8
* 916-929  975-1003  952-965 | 1.1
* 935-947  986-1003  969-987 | 2.2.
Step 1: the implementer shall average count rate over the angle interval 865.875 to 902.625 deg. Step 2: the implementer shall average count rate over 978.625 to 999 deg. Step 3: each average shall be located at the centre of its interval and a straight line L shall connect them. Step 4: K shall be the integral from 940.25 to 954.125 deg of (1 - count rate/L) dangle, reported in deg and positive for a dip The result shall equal 3.4 deg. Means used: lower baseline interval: 403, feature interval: 257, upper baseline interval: 301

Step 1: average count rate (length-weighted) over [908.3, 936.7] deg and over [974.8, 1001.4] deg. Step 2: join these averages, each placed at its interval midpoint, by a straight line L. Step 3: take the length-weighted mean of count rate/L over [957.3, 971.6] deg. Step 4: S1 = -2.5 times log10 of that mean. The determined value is 0.32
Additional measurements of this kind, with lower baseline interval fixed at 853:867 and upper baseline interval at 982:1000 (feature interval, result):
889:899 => -0.041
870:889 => -0.094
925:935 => -0.153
